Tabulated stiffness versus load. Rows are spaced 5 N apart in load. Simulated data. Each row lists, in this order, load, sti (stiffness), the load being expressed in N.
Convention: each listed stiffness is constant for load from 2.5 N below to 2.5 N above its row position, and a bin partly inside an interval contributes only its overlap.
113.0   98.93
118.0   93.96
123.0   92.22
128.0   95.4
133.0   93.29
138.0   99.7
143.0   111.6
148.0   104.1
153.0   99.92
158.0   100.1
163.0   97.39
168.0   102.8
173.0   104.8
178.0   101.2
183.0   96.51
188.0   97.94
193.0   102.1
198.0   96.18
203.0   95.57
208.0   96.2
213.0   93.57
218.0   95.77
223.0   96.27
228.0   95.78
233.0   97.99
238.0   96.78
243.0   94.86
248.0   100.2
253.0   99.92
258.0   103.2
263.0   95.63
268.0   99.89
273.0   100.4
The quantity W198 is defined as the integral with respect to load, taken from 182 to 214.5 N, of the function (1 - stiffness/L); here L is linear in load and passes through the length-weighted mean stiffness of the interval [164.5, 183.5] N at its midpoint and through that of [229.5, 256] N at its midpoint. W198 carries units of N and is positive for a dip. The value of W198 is 1.1 N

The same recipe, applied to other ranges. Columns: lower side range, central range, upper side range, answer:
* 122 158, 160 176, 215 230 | -0.5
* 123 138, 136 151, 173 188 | -1.4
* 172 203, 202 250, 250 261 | 1.9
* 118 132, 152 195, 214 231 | -2.5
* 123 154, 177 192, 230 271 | 0.1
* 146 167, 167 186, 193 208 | -0.4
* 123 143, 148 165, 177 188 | -0.3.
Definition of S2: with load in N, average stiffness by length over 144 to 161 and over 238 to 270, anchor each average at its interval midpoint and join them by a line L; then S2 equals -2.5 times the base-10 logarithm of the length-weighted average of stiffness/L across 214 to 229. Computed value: 0.05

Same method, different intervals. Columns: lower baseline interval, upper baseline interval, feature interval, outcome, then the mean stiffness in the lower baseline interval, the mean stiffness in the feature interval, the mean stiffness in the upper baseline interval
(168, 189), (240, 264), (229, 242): 0.03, 101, 96.9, 98.9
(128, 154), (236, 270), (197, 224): 0.05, 101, 95.5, 98.6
